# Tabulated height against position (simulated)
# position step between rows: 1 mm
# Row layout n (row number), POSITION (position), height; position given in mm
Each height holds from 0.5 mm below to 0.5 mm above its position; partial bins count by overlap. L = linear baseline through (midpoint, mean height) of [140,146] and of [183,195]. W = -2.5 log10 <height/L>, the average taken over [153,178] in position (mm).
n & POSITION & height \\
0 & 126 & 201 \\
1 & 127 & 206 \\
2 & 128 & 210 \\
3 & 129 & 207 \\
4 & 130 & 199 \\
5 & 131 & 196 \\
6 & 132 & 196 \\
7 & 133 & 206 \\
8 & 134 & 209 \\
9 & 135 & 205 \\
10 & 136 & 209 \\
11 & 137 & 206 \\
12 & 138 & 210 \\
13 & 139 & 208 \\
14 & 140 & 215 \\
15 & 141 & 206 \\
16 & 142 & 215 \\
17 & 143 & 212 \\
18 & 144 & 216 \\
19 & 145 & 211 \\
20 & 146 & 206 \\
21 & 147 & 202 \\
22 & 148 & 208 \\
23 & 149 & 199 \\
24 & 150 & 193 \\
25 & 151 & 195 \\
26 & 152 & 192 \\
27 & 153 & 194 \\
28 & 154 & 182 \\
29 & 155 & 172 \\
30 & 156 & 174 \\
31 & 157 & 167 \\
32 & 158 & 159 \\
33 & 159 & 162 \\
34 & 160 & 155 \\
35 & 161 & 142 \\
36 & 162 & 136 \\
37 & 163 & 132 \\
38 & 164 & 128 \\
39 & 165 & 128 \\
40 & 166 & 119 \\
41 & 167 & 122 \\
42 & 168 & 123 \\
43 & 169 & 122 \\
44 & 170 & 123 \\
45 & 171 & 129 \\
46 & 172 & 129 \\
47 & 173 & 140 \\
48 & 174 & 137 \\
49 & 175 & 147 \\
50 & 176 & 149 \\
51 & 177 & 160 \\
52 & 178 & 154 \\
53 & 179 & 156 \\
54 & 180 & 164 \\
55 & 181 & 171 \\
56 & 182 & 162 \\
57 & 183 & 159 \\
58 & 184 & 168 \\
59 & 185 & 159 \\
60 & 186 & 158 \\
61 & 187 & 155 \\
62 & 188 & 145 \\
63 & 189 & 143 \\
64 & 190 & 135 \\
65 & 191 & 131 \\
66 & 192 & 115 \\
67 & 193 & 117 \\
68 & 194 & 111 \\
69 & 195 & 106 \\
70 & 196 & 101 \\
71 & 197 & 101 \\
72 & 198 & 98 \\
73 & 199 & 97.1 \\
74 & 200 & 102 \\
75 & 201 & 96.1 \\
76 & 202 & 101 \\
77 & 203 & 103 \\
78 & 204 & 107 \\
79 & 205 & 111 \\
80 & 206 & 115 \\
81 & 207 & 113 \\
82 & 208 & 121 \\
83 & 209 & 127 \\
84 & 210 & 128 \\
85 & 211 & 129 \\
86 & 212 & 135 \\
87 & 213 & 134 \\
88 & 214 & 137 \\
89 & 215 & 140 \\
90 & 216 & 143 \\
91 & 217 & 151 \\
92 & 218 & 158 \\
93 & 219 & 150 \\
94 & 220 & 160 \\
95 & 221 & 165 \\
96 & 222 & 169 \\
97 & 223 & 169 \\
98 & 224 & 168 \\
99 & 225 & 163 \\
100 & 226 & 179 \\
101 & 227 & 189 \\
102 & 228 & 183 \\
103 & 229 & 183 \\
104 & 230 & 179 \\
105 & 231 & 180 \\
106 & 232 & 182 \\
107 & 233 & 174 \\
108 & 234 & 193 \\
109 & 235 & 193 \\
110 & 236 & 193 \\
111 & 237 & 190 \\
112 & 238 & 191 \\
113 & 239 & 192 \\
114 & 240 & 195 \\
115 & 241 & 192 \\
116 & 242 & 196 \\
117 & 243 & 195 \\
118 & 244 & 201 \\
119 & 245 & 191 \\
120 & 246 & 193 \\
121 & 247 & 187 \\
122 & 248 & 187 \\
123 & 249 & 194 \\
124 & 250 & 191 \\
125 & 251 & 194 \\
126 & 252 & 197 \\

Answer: 0.22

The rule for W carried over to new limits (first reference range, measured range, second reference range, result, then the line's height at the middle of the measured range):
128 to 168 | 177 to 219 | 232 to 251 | 0.39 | 188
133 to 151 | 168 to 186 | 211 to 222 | 0.20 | 179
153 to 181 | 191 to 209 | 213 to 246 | 0.44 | 162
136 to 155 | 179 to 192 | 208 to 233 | 0.17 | 179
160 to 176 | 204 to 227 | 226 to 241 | 0.19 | 172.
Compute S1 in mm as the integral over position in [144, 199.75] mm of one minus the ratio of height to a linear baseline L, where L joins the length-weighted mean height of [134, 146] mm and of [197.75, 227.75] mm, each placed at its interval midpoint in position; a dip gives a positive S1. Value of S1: 8.8 mm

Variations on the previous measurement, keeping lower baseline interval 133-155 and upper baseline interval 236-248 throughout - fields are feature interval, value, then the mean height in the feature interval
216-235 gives 2.23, 172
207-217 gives 3.24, 133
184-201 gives 6.38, 124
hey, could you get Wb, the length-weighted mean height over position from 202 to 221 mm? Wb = 131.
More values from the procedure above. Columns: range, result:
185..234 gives 139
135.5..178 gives 170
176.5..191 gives 155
